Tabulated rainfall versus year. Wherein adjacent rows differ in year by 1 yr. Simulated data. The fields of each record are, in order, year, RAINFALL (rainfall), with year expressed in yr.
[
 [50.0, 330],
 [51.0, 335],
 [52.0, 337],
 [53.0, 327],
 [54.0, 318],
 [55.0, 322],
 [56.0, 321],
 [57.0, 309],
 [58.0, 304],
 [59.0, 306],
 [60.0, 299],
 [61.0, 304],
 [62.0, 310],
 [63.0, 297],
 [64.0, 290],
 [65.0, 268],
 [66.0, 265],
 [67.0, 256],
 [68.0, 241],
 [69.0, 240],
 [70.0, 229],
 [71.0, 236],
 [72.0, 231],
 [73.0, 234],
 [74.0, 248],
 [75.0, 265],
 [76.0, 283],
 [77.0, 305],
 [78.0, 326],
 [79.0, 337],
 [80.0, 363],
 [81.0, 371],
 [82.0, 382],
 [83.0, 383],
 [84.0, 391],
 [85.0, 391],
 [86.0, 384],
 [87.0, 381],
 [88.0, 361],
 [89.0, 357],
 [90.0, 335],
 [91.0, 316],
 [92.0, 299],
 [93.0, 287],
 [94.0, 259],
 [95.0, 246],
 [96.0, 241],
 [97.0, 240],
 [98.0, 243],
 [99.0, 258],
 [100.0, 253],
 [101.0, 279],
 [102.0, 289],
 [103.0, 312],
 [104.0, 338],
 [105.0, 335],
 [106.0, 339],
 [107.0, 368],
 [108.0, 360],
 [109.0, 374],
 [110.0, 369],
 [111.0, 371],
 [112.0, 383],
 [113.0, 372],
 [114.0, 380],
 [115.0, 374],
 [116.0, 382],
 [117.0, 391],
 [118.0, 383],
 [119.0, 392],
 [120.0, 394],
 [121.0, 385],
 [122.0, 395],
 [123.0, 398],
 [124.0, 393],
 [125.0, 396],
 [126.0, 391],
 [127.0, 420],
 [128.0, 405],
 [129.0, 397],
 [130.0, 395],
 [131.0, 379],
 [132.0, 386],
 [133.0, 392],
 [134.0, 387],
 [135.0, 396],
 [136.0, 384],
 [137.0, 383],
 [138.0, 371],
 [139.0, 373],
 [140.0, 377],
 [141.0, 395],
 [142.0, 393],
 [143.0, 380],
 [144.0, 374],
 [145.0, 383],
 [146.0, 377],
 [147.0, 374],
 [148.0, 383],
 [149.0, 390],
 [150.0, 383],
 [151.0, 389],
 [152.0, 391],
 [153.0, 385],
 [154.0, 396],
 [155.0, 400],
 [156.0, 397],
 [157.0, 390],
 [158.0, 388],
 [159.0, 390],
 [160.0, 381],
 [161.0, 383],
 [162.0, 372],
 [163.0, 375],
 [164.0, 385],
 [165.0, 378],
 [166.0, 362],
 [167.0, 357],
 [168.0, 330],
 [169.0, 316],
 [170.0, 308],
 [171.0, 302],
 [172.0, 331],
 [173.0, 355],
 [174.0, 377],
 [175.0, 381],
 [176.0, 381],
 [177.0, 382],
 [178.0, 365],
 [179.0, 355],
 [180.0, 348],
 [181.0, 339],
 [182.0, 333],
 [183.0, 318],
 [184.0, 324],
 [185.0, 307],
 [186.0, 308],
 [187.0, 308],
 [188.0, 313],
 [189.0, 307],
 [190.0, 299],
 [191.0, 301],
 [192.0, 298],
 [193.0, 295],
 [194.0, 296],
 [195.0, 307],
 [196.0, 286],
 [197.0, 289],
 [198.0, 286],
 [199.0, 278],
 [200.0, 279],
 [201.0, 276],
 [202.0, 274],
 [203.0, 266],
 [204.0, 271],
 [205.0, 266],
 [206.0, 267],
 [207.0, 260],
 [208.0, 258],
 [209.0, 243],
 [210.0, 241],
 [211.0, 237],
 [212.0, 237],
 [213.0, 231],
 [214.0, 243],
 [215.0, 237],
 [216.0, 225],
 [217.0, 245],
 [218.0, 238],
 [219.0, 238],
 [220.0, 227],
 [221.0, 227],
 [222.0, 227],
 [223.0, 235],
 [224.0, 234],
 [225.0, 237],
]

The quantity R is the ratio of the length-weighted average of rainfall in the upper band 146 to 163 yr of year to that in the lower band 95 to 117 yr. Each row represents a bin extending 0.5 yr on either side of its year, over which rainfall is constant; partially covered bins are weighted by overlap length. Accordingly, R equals 1.18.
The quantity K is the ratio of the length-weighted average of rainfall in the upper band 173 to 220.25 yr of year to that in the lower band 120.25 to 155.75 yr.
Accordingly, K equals 0.75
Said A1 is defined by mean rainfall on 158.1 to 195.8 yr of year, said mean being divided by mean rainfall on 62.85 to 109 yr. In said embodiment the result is 1.12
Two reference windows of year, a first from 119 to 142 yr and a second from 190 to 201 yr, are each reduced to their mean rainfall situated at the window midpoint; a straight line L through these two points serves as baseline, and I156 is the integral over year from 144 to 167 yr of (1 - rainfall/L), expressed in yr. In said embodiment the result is -2.0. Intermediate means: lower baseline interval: 391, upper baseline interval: 291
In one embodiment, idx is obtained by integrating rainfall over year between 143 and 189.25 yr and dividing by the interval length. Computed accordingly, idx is 361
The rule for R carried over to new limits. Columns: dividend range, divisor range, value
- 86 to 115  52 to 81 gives 1.11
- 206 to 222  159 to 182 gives 0.67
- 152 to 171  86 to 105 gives 1.25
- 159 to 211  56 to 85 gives 1.07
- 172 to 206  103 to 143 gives 0.82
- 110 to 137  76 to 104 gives 1.22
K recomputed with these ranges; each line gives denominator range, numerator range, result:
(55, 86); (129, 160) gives 1.28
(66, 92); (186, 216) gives 0.88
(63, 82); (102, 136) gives 1.35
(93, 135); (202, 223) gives 0.70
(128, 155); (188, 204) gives 0.75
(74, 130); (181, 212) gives 0.83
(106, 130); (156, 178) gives 0.95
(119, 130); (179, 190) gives 0.81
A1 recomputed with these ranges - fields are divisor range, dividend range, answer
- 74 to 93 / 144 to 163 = 1.13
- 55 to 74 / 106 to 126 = 1.39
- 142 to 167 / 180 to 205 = 0.78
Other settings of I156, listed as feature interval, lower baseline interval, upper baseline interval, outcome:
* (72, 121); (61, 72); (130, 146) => -2.8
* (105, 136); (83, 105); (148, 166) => -3.8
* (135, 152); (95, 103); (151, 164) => -1.2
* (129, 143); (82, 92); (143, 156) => -0.2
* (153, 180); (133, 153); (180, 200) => -1.8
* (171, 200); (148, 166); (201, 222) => -0.8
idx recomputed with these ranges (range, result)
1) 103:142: 381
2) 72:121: 331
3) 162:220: 302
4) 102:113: 353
